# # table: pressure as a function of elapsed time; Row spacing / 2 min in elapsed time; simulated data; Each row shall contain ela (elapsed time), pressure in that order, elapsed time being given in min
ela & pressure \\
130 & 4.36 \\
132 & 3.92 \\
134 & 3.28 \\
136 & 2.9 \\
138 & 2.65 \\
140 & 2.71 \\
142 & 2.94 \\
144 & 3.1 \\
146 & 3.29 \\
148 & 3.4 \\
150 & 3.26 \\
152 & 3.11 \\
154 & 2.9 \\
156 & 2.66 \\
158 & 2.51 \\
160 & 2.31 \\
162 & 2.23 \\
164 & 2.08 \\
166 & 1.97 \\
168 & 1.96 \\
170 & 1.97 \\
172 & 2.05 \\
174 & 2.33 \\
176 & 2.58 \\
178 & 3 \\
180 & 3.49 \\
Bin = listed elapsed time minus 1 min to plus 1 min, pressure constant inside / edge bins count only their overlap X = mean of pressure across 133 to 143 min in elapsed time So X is 2.9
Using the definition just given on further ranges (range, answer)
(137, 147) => 2.94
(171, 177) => 2.32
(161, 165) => 2.16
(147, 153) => 3.26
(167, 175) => 2.08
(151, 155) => 3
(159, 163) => 2.27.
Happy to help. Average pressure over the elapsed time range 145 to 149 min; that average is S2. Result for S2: 3.34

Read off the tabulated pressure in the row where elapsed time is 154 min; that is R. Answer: 2.9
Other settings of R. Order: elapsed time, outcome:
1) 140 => 2.71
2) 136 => 2.9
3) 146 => 3.29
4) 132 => 3.92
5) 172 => 2.05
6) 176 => 2.58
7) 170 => 1.97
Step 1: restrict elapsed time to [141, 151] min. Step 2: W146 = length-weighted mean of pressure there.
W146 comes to 3.2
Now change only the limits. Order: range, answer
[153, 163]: 2.52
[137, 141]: 2.68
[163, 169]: 2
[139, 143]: 2.83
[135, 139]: 2.77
